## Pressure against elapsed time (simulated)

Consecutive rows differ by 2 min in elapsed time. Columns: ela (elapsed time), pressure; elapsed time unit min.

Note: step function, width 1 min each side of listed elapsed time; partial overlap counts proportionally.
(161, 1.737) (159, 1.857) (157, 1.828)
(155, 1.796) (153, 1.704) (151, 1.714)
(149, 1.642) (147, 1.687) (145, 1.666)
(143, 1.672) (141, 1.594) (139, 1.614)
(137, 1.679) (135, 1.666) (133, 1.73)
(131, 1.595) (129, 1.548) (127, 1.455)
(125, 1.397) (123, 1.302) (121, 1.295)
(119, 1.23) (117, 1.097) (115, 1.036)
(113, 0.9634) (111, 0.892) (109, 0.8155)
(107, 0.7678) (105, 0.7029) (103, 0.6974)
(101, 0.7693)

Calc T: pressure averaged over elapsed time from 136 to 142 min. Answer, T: 1.63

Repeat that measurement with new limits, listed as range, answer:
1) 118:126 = 1.31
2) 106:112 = 0.825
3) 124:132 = 1.5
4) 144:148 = 1.68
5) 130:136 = 1.66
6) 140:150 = 1.65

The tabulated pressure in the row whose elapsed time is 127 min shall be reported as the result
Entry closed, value 1.455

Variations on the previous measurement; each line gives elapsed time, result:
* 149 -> 1.642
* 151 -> 1.714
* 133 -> 1.73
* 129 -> 1.548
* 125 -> 1.397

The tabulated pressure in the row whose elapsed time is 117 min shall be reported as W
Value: 1.097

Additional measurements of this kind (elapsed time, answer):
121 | 1.295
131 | 1.595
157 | 1.828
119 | 1.23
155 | 1.796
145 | 1.666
